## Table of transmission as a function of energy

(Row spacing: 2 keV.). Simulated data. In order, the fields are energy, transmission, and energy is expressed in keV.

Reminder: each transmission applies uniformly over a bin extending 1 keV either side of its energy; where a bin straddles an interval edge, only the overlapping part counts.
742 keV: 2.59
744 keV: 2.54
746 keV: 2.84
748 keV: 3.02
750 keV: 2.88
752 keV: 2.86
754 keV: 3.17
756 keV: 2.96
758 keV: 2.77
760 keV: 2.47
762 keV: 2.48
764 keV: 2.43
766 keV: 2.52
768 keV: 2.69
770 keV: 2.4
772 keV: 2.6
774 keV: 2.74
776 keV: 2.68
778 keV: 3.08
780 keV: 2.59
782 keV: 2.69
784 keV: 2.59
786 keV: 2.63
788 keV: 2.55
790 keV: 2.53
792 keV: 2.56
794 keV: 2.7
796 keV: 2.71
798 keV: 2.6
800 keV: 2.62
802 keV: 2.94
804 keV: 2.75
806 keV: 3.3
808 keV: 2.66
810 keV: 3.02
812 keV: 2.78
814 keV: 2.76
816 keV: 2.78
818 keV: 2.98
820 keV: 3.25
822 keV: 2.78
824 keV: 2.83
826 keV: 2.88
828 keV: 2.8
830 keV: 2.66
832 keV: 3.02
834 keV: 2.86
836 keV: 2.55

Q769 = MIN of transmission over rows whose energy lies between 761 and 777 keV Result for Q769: 2.4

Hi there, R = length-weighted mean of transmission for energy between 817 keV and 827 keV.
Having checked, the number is 2.94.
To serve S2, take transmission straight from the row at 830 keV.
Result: 2.66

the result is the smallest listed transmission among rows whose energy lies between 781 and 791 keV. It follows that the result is 2.53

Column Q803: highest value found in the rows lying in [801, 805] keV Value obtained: 2.94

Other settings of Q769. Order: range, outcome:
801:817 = 2.66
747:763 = 2.47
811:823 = 2.76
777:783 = 2.59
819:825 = 2.78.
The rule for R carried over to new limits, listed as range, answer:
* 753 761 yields 2.84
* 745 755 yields 2.95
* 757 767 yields 2.53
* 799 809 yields 2.85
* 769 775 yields 2.58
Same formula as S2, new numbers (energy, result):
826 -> 2.88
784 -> 2.59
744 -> 2.54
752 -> 2.86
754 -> 3.17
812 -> 2.78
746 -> 2.84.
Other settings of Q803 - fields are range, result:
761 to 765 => 2.48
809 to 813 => 3.02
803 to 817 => 3.3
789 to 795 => 2.7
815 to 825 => 3.25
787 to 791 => 2.55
